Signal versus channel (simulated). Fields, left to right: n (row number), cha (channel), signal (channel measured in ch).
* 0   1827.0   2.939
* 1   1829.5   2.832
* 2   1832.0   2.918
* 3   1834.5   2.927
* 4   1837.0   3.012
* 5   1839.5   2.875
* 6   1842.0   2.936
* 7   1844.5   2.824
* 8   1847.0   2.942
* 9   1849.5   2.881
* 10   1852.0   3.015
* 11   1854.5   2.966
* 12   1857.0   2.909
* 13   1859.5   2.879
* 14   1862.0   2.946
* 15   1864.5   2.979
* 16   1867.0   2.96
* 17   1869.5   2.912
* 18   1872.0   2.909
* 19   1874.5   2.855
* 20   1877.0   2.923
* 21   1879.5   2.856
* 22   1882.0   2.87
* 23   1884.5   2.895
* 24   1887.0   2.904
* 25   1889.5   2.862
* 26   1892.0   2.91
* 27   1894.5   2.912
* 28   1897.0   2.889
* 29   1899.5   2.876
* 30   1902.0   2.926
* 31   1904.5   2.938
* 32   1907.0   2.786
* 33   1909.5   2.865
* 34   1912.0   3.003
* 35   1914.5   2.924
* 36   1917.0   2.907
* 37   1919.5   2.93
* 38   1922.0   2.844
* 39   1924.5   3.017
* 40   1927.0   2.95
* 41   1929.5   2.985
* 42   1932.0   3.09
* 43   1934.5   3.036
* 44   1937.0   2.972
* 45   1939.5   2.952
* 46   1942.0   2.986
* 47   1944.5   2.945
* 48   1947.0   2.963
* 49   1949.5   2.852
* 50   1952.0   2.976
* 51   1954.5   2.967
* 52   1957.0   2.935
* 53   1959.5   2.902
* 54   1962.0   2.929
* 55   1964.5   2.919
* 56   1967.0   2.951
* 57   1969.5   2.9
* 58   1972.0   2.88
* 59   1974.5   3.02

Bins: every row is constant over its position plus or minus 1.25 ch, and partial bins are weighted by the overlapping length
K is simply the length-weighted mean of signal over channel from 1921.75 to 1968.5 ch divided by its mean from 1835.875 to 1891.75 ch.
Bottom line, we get 1.0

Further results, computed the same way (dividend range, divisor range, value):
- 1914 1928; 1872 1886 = 1.02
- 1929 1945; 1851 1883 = 1.03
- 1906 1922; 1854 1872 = 0.99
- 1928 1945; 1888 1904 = 1.03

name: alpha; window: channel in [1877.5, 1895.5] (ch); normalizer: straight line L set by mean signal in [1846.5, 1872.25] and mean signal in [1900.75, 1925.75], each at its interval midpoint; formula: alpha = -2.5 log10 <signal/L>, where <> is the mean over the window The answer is 0.01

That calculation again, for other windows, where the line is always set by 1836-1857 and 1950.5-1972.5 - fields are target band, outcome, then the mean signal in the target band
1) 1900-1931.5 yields 0.00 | 2.93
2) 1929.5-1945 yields -0.03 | 3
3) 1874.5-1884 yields 0.02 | 2.88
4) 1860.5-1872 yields -0.01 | 2.94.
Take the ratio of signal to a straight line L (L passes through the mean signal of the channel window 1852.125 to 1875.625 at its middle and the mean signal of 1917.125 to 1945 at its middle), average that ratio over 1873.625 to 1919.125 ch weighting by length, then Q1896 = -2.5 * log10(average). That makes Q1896 0.02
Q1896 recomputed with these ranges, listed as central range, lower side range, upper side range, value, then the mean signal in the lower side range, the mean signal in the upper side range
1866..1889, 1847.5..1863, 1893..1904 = 0.01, 2.93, 2.9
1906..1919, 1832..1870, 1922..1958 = 0.02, 2.93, 2.97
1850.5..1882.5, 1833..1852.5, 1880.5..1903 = -0.01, 2.92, 2.89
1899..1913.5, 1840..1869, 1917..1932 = 0.02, 2.93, 2.95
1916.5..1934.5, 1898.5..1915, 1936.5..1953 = -0.02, 2.9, 2.95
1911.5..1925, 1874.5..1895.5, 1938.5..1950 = 0.00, 2.89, 2.95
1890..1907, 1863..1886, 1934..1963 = 0.01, 2.91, 2.95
